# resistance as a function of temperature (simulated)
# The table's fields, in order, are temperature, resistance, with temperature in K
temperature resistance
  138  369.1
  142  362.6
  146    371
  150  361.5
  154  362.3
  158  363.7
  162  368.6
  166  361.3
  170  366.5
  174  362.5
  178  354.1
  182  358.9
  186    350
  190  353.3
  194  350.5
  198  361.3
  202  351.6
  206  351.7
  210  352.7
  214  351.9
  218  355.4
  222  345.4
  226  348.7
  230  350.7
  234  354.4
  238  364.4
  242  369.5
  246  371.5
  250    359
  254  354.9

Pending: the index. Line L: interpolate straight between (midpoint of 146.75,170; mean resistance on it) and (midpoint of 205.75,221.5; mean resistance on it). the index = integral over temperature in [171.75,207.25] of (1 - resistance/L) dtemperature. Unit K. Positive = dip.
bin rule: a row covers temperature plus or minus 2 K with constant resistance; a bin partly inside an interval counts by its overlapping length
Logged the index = 0.2 K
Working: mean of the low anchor 364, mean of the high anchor 352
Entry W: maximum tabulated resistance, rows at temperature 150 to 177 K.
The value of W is 368.6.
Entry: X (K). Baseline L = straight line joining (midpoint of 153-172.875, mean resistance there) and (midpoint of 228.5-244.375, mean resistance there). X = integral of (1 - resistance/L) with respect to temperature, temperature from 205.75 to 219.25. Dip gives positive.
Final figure 0.3 K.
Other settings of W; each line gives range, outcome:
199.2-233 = 355.4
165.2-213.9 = 366.5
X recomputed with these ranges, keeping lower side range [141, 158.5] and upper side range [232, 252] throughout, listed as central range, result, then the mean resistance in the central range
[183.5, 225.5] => 1.3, 352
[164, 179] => 0.1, 362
